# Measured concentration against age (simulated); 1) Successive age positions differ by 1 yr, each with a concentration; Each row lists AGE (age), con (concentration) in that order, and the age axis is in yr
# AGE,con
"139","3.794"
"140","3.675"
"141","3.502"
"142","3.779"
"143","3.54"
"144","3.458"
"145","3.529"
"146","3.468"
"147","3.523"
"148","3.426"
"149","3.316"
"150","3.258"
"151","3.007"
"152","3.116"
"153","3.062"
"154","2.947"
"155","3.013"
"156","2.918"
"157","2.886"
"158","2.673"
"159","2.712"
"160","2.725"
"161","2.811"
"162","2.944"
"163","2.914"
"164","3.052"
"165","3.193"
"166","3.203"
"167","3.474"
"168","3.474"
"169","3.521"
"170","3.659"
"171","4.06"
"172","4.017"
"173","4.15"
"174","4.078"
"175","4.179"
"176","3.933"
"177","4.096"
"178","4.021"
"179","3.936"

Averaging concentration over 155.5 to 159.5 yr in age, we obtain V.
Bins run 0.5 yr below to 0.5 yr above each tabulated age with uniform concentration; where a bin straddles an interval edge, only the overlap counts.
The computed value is 2.8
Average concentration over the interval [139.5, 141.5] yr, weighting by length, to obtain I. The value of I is 3.59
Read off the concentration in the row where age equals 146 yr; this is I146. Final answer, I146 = 3.468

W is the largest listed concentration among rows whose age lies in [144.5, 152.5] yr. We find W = 3.529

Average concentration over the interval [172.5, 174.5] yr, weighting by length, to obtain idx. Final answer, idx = 4.11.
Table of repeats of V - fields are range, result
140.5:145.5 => 3.56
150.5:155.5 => 3.03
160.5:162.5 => 2.88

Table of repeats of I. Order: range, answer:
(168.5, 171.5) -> 3.75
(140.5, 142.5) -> 3.64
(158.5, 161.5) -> 2.75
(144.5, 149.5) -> 3.45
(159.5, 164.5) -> 2.89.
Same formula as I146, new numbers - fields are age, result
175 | 4.179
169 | 3.521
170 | 3.659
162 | 2.944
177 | 4.096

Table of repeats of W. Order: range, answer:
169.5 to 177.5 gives 4.179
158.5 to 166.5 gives 3.203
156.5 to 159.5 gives 2.886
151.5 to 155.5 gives 3.116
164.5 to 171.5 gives 4.06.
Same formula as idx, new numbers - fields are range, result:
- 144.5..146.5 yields 3.5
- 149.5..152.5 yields 3.13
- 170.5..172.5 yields 4.04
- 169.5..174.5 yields 3.99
